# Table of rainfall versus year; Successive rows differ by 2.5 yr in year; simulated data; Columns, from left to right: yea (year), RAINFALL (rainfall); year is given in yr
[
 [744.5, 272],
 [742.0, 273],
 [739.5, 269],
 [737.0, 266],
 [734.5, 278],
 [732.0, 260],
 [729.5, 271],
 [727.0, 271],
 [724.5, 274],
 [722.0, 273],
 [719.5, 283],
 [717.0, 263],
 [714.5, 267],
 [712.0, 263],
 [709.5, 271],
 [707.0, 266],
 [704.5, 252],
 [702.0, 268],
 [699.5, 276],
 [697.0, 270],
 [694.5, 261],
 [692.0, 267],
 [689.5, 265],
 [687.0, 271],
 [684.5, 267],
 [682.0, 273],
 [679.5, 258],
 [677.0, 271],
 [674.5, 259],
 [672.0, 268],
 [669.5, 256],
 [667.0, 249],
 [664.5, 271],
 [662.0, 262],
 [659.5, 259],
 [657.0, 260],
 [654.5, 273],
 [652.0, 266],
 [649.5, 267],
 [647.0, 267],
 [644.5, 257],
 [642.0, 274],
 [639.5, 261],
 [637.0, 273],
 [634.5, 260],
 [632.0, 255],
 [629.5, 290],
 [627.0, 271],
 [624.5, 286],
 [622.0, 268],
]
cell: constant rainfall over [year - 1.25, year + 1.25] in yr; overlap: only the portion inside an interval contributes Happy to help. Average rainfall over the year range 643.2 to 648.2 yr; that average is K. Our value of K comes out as 262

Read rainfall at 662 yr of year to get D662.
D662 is 262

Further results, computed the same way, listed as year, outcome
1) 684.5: 267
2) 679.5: 258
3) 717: 263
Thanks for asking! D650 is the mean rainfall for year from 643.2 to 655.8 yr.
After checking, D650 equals 266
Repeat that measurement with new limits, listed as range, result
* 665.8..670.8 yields 253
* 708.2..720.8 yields 269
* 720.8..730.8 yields 272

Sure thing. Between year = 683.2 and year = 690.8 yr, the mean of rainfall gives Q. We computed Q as 268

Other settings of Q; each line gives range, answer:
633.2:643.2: 267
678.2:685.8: 266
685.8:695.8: 266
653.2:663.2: 264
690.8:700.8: 269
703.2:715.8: 264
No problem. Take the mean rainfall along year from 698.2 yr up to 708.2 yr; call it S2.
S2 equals 266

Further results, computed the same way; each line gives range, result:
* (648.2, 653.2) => 267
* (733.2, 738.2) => 272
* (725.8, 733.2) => 267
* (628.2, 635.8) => 268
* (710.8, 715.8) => 265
